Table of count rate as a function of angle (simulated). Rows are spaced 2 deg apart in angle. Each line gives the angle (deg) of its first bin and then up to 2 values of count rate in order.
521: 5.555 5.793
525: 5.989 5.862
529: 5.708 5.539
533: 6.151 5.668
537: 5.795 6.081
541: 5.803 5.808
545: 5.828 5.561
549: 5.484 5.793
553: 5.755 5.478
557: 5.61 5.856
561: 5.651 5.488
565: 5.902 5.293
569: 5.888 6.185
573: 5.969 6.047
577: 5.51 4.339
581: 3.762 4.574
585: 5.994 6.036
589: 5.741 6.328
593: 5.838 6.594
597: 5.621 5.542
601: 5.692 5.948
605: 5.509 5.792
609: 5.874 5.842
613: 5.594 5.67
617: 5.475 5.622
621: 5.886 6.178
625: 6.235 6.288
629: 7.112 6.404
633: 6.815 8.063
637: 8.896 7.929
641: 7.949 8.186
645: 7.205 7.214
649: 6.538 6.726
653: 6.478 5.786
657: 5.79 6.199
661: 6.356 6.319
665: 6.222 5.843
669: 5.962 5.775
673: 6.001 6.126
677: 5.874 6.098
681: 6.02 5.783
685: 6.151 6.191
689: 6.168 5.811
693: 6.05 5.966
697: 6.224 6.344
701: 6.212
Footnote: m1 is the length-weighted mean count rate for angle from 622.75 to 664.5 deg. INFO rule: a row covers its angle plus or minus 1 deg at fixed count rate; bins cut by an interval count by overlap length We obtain 6.89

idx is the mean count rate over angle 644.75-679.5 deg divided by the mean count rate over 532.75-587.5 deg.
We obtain 1.11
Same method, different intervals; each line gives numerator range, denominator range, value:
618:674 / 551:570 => 1.17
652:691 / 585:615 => 1.03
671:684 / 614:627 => 1.02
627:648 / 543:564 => 1.33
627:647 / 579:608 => 1.35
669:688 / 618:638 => 0.89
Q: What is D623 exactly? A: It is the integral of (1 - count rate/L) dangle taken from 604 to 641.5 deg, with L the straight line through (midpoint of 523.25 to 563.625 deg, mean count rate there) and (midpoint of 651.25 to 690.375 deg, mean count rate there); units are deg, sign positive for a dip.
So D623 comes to -3.20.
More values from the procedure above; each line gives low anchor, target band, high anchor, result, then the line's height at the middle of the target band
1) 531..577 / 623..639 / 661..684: -3.2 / 5.93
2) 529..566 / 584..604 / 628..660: 1.4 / 6.38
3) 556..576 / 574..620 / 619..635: 4.0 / 6.14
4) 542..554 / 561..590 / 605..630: 1.6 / 5.8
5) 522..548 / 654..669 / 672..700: -0.1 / 6.02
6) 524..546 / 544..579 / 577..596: -0.2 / 5.65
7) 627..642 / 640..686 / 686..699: 3.0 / 6.81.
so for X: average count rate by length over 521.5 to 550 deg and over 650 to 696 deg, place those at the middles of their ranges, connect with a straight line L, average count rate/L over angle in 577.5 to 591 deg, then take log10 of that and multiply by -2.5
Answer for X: 0.14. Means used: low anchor 5.79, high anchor 6.07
